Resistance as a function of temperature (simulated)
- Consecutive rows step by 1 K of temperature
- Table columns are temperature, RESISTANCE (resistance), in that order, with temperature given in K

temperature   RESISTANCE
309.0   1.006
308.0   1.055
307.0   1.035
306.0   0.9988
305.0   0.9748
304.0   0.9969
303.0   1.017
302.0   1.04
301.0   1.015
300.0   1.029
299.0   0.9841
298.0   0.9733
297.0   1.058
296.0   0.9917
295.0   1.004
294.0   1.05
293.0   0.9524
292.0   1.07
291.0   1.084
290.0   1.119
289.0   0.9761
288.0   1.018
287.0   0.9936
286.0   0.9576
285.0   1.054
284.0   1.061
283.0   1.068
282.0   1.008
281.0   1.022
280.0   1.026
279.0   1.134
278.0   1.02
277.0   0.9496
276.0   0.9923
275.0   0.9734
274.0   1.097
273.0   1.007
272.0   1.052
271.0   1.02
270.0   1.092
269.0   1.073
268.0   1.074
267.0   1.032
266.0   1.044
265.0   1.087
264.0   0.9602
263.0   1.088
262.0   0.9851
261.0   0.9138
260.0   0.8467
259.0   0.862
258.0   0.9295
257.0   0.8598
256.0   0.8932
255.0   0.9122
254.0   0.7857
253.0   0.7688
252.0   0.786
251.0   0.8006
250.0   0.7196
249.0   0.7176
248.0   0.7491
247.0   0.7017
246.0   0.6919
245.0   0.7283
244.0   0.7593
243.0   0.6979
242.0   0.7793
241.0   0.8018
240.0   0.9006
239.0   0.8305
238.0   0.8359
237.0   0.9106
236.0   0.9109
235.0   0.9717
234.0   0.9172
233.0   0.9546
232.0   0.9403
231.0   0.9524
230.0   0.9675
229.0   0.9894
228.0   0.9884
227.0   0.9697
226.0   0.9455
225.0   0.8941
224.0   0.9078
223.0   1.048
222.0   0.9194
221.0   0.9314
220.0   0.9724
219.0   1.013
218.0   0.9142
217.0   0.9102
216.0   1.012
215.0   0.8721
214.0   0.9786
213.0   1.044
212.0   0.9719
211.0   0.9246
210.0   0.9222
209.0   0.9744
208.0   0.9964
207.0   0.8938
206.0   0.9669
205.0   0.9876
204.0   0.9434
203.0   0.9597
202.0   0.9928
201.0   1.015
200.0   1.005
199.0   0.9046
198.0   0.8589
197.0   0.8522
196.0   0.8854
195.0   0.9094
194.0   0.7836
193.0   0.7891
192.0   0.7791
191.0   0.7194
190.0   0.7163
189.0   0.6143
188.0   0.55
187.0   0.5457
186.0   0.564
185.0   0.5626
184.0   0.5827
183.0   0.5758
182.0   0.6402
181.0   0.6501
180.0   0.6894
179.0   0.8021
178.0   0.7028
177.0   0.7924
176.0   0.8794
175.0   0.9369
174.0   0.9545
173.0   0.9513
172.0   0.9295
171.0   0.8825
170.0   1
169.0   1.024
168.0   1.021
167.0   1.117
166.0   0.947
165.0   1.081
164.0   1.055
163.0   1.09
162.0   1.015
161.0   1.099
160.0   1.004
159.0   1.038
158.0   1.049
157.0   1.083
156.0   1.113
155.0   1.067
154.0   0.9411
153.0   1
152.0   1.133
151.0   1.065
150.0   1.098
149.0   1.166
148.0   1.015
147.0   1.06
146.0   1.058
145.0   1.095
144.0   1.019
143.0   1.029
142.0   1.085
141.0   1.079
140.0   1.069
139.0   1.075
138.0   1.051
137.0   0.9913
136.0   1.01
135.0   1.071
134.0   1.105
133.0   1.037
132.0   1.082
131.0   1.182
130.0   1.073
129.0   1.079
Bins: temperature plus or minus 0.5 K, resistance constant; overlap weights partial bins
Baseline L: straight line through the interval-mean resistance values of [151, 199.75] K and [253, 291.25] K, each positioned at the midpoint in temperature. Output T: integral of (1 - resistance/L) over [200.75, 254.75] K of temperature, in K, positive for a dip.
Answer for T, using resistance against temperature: 2.5 K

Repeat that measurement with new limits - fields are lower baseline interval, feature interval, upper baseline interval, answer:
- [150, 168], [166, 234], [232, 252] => 3.52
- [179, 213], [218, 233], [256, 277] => -1.16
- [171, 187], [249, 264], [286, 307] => 0.96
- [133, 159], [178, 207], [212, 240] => 6.14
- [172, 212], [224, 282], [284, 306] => 1.14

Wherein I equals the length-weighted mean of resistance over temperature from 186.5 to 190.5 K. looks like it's 0.607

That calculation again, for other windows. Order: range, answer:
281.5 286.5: 1.03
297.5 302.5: 1.01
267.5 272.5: 1.06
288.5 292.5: 1.06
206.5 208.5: 0.945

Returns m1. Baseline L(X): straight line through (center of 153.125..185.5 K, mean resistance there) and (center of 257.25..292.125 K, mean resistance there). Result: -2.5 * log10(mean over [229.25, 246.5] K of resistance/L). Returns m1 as 0.147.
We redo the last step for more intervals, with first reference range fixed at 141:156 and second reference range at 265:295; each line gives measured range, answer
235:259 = 0.28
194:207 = 0.13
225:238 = 0.11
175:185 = 0.44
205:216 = 0.10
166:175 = 0.08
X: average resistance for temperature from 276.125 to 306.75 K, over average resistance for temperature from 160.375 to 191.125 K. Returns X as 1.23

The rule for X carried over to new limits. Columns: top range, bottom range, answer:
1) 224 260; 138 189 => 0.91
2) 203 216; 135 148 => 0.91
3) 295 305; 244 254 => 1.36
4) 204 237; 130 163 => 0.90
